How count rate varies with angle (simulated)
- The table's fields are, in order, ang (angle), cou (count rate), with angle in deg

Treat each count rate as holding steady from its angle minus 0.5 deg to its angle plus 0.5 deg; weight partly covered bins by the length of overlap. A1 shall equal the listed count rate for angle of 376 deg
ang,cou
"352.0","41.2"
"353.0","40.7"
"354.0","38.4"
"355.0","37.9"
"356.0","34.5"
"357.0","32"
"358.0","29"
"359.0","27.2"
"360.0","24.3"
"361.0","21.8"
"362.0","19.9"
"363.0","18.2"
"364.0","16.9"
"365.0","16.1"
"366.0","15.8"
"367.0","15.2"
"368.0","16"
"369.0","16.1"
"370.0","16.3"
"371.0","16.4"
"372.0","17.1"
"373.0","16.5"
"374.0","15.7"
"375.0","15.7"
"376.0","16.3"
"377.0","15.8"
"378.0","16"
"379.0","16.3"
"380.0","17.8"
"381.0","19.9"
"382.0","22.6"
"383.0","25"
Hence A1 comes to 16.3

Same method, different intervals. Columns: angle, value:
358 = 29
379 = 16.3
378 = 16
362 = 19.9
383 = 25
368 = 16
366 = 15.8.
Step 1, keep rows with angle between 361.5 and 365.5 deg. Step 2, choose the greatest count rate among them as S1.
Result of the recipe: 19.9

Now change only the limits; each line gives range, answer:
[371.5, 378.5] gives 17.1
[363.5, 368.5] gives 16.9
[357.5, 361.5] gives 29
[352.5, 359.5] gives 40.7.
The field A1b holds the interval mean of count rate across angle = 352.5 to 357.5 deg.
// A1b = 36.7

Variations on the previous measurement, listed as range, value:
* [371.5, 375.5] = 16.2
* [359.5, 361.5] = 23.1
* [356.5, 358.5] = 30.5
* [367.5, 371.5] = 16.2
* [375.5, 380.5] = 16.4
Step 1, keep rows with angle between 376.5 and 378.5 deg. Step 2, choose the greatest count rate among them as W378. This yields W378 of 16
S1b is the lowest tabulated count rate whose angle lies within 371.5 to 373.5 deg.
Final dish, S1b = 16.5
